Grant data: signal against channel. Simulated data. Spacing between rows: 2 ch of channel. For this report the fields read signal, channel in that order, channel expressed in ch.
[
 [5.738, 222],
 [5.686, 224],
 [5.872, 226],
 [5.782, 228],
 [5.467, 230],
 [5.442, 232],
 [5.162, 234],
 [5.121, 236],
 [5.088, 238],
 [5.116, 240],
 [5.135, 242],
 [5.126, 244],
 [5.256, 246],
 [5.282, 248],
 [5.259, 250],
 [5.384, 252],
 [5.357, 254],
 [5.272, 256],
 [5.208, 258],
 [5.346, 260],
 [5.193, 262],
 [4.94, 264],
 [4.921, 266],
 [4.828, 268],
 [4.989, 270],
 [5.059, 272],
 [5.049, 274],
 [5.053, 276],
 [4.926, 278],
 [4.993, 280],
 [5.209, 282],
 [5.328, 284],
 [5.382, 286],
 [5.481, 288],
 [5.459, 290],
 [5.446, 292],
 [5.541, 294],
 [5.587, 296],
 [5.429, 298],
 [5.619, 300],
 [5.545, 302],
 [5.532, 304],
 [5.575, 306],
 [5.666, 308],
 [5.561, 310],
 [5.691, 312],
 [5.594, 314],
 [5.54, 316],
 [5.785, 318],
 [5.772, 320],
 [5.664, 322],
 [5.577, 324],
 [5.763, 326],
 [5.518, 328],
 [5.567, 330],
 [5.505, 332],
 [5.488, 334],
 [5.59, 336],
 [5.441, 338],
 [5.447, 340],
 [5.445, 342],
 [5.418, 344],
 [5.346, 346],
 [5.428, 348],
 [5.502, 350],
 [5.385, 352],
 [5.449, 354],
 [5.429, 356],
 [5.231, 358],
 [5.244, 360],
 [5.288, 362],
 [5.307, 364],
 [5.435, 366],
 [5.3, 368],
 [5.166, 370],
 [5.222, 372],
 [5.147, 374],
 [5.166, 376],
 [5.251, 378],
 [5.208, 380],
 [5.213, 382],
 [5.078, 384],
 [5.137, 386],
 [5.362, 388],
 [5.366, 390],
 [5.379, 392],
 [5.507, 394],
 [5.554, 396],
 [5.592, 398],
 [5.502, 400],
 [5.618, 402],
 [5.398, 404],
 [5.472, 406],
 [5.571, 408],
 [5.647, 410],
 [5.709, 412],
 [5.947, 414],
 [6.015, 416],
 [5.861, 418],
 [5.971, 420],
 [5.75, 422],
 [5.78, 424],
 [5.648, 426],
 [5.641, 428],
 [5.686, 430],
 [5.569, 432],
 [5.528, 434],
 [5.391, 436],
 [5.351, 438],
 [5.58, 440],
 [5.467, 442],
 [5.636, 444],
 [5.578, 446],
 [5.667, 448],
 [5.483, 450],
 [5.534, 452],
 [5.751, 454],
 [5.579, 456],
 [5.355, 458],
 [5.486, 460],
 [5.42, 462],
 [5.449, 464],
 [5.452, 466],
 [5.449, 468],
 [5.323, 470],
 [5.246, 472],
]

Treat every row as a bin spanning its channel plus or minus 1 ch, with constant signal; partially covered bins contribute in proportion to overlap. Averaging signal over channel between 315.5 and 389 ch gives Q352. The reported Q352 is 5.4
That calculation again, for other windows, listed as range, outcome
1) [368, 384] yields 5.2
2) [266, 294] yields 5.17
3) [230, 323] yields 5.33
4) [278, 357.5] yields 5.5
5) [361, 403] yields 5.32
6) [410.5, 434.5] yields 5.76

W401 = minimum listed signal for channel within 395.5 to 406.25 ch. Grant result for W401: 5.398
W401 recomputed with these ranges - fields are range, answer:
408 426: 5.571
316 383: 5.147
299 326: 5.532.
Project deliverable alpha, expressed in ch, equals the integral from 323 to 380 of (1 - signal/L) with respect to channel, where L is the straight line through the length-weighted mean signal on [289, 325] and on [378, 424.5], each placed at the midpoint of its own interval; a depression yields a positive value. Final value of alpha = 1.8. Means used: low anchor 5.59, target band 5.39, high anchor 5.54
